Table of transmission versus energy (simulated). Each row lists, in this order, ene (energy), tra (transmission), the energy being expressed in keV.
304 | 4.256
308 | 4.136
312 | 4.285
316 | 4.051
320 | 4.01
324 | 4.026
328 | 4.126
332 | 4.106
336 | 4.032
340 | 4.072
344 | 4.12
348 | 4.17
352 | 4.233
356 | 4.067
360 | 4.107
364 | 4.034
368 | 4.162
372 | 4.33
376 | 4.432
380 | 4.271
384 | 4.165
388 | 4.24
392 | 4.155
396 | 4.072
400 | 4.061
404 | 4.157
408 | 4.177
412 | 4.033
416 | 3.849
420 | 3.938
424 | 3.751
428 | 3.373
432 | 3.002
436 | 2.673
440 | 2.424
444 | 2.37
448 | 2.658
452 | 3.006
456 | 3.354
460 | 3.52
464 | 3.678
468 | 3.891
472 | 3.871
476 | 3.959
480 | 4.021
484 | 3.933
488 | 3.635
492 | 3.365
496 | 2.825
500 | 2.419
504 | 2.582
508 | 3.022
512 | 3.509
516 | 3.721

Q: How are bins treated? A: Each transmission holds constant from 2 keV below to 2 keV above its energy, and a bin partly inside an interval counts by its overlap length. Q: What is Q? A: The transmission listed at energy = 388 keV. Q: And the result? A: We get 4.24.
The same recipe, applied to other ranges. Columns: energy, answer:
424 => 3.751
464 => 3.678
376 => 4.432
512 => 3.509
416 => 3.849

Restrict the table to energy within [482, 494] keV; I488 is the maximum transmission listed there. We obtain 3.933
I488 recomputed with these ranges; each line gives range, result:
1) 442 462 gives 3.52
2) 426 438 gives 3.373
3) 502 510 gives 3.022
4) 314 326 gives 4.051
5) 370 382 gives 4.432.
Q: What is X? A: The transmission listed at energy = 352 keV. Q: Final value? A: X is 4.233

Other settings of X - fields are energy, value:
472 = 3.871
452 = 3.006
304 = 4.256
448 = 2.658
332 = 4.106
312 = 4.285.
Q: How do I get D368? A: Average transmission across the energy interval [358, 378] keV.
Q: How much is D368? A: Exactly 4.21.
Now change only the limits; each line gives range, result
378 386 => 4.22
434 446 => 2.49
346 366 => 4.12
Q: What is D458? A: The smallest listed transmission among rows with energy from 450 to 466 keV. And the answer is 3.006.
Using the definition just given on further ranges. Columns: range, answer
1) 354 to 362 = 4.067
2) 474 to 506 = 2.419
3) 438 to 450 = 2.37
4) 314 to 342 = 4.01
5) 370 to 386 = 4.165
